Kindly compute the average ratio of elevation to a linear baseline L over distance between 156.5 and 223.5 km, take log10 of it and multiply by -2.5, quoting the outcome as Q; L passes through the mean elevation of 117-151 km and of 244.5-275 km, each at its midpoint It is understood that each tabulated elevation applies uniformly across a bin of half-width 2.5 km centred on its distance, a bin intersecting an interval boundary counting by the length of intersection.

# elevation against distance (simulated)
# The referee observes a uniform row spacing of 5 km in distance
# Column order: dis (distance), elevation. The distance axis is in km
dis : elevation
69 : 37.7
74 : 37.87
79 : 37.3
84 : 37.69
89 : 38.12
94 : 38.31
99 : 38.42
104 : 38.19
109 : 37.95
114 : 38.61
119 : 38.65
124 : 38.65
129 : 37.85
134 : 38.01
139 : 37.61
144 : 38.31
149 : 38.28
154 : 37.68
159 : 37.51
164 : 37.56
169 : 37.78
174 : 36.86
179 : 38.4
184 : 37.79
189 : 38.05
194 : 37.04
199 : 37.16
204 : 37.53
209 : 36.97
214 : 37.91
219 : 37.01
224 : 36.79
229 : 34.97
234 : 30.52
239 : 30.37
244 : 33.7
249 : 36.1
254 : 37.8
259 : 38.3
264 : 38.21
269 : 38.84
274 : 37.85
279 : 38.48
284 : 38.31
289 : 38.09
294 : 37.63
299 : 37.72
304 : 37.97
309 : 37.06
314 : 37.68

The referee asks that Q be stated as 0.01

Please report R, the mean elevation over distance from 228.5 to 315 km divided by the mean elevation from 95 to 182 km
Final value 1.0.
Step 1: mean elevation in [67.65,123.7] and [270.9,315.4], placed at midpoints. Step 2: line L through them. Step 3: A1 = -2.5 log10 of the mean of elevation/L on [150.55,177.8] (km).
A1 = 0.01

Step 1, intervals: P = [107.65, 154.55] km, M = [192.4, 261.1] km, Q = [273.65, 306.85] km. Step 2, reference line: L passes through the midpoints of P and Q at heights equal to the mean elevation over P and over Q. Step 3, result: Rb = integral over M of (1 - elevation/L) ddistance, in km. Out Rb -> 4.0 km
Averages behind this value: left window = 38.2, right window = 38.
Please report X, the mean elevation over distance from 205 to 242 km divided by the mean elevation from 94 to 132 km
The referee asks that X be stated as 0.91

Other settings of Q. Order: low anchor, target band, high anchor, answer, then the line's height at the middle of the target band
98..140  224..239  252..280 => 0.16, 38.2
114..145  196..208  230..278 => -0.01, 36.8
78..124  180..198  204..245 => -0.05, 35.9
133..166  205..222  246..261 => 0.01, 37.5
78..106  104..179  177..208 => 0.00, 37.8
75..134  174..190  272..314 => 0.00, 38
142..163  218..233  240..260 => 0.02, 36.4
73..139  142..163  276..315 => 0.00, 38.1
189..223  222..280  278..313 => 0.05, 37.6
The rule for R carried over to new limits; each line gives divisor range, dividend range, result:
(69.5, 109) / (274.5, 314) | 1.00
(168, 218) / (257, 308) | 1.02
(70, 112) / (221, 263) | 0.92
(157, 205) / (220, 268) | 0.94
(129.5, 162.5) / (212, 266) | 0.94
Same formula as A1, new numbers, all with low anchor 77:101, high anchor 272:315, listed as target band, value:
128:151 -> 0.00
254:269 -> -0.01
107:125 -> -0.01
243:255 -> 0.06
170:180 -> 0.01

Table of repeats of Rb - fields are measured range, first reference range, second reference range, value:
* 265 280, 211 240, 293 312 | -0.8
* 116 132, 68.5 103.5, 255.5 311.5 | -0.2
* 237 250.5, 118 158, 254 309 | 1.7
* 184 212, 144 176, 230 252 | -1.5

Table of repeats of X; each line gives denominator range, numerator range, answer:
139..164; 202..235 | 0.96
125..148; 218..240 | 0.89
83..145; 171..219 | 0.98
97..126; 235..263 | 0.92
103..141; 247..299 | 0.99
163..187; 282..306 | 1.01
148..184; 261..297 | 1.01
